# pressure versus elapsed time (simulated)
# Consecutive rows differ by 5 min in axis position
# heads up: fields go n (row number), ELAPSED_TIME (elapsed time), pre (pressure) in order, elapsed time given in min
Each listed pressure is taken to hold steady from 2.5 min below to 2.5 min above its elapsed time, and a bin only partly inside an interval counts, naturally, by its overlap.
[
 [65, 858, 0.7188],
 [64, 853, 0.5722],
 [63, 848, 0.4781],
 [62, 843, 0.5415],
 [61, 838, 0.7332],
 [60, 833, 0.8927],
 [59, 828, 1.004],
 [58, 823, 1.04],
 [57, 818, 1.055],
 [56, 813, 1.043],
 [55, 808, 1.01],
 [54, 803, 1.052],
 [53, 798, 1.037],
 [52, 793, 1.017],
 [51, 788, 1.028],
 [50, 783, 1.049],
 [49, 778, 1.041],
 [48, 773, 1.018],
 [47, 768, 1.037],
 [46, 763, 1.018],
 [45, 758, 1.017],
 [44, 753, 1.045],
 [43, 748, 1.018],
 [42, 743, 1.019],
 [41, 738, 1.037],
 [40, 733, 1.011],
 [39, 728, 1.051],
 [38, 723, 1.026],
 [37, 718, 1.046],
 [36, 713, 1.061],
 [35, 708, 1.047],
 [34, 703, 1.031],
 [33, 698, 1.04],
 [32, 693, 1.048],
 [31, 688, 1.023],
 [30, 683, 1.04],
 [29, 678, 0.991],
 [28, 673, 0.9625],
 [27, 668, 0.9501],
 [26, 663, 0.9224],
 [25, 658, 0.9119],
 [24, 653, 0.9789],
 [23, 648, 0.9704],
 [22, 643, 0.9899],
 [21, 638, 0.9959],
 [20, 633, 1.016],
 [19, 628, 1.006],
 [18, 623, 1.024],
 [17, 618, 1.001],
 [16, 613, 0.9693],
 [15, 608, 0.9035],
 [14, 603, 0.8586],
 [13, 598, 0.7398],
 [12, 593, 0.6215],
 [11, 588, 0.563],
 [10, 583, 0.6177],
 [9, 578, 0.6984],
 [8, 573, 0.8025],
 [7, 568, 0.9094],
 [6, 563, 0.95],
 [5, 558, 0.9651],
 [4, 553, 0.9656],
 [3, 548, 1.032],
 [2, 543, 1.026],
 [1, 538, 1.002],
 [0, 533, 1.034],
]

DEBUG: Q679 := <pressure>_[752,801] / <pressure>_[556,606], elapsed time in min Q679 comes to 1.33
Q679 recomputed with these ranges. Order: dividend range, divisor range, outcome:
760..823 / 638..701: 1.05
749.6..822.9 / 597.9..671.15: 1.08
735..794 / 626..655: 1.04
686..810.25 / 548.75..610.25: 1.28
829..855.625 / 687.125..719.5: 0.64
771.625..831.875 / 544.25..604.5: 1.27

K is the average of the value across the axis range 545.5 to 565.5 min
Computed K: 0.978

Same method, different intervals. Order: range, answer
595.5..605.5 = 0.799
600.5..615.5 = 0.91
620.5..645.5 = 1.01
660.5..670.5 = 0.936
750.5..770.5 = 1.03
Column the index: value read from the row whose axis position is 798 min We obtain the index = 1.037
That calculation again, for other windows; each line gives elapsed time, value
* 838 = 0.7332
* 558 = 0.9651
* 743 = 1.019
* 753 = 1.045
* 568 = 0.9094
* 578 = 0.6984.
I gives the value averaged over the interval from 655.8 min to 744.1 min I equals 1.01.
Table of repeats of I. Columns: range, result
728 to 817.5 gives 1.03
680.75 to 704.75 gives 1.04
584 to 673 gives 0.904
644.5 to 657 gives 0.968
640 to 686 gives 0.969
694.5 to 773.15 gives 1.03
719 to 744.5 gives 1.03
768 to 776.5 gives 1.03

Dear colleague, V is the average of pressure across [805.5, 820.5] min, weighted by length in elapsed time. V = 1.04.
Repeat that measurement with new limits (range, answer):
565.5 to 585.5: 0.757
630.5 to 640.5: 1.01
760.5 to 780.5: 1.03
